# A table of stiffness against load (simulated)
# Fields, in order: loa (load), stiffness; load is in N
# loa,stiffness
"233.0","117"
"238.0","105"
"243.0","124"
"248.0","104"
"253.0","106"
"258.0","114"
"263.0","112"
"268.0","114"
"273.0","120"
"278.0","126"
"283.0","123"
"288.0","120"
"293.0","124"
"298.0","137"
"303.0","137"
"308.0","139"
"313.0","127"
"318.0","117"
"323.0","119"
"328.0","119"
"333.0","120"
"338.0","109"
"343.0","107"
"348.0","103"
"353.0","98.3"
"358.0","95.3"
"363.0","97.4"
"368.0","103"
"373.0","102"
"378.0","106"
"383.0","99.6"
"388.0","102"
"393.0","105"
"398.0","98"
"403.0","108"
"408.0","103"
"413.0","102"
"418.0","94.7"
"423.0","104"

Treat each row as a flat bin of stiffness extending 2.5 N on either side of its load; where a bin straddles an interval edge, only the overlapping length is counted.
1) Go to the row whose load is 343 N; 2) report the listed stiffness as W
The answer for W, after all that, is 107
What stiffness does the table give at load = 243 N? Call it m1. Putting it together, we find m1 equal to 124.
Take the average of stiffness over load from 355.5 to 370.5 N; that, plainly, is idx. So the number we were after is 98.6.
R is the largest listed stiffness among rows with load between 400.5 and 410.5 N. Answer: 108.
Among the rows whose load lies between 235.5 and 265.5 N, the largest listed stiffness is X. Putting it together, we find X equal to 124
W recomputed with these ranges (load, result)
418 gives 94.7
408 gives 103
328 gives 119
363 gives 97.4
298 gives 137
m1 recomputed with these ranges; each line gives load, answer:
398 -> 98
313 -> 127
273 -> 120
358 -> 95.3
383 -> 99.6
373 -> 102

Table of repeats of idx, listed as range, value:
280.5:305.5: 128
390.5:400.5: 102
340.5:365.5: 100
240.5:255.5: 111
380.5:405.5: 103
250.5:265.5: 111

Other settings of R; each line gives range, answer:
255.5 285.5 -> 126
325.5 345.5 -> 120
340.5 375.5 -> 107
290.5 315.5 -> 139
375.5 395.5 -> 106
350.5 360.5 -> 98.3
